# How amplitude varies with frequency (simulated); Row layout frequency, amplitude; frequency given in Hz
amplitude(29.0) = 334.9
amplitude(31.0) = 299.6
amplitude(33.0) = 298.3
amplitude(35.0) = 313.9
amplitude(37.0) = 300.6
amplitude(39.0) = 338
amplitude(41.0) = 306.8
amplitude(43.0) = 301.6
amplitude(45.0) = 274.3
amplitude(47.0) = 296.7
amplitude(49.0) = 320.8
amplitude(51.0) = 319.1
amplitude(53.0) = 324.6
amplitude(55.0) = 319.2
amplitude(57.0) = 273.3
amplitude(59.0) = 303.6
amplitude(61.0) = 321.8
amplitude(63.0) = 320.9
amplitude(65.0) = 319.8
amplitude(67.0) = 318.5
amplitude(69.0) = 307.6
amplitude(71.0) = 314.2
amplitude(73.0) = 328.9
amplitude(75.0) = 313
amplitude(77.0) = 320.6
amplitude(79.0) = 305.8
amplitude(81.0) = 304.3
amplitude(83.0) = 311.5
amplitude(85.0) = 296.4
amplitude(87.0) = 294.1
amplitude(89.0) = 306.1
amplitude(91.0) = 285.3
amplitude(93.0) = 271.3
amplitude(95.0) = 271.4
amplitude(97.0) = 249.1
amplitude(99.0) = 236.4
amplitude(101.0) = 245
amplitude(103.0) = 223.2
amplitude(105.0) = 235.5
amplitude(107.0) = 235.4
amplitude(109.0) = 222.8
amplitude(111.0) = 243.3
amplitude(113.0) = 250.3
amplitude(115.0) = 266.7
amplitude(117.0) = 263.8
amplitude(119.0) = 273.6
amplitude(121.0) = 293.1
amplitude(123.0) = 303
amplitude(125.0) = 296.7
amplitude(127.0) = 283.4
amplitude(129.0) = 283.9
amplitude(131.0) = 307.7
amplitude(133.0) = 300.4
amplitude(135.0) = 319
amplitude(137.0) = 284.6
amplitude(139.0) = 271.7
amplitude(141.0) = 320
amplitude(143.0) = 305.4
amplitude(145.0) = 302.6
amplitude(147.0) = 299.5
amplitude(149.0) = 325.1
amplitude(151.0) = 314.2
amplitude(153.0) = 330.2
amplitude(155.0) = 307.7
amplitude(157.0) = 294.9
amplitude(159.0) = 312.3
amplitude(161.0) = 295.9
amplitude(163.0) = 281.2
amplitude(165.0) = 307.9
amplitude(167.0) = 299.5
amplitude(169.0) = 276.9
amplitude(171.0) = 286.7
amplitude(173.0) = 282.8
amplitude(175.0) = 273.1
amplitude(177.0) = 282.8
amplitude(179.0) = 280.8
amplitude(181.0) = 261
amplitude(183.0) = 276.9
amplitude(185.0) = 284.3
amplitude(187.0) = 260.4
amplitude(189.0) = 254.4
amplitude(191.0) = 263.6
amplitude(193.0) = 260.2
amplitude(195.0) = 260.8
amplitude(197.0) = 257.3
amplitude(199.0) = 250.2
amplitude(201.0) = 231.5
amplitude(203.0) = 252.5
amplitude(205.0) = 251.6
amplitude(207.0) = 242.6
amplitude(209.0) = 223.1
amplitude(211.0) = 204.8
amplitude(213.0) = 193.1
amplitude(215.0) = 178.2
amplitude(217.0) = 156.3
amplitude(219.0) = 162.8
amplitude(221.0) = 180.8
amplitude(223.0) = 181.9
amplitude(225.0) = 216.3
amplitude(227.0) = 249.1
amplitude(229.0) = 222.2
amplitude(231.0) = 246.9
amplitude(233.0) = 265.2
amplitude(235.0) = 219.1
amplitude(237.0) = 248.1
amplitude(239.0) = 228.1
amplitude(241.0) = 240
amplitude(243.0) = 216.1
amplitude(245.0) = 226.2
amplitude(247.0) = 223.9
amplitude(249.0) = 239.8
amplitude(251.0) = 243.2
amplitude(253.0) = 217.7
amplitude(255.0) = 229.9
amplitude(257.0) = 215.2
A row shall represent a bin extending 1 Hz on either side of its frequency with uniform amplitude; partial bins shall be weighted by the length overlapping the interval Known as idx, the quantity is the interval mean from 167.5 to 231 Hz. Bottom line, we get 241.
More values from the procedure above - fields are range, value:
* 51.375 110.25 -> 289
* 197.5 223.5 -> 210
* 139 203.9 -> 284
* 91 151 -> 276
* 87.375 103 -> 265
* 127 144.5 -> 298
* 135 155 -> 307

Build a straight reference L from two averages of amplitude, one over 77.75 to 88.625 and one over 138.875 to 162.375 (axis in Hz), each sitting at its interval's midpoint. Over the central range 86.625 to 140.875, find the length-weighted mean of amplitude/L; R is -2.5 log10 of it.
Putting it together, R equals 0.13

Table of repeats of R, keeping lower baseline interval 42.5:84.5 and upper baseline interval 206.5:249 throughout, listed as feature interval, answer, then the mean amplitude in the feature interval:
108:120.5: 0.11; 255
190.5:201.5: -0.09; 255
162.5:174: -0.16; 290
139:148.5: -0.15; 304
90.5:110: 0.17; 247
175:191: -0.13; 271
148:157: -0.22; 317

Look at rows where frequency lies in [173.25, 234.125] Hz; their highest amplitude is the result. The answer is 284.3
